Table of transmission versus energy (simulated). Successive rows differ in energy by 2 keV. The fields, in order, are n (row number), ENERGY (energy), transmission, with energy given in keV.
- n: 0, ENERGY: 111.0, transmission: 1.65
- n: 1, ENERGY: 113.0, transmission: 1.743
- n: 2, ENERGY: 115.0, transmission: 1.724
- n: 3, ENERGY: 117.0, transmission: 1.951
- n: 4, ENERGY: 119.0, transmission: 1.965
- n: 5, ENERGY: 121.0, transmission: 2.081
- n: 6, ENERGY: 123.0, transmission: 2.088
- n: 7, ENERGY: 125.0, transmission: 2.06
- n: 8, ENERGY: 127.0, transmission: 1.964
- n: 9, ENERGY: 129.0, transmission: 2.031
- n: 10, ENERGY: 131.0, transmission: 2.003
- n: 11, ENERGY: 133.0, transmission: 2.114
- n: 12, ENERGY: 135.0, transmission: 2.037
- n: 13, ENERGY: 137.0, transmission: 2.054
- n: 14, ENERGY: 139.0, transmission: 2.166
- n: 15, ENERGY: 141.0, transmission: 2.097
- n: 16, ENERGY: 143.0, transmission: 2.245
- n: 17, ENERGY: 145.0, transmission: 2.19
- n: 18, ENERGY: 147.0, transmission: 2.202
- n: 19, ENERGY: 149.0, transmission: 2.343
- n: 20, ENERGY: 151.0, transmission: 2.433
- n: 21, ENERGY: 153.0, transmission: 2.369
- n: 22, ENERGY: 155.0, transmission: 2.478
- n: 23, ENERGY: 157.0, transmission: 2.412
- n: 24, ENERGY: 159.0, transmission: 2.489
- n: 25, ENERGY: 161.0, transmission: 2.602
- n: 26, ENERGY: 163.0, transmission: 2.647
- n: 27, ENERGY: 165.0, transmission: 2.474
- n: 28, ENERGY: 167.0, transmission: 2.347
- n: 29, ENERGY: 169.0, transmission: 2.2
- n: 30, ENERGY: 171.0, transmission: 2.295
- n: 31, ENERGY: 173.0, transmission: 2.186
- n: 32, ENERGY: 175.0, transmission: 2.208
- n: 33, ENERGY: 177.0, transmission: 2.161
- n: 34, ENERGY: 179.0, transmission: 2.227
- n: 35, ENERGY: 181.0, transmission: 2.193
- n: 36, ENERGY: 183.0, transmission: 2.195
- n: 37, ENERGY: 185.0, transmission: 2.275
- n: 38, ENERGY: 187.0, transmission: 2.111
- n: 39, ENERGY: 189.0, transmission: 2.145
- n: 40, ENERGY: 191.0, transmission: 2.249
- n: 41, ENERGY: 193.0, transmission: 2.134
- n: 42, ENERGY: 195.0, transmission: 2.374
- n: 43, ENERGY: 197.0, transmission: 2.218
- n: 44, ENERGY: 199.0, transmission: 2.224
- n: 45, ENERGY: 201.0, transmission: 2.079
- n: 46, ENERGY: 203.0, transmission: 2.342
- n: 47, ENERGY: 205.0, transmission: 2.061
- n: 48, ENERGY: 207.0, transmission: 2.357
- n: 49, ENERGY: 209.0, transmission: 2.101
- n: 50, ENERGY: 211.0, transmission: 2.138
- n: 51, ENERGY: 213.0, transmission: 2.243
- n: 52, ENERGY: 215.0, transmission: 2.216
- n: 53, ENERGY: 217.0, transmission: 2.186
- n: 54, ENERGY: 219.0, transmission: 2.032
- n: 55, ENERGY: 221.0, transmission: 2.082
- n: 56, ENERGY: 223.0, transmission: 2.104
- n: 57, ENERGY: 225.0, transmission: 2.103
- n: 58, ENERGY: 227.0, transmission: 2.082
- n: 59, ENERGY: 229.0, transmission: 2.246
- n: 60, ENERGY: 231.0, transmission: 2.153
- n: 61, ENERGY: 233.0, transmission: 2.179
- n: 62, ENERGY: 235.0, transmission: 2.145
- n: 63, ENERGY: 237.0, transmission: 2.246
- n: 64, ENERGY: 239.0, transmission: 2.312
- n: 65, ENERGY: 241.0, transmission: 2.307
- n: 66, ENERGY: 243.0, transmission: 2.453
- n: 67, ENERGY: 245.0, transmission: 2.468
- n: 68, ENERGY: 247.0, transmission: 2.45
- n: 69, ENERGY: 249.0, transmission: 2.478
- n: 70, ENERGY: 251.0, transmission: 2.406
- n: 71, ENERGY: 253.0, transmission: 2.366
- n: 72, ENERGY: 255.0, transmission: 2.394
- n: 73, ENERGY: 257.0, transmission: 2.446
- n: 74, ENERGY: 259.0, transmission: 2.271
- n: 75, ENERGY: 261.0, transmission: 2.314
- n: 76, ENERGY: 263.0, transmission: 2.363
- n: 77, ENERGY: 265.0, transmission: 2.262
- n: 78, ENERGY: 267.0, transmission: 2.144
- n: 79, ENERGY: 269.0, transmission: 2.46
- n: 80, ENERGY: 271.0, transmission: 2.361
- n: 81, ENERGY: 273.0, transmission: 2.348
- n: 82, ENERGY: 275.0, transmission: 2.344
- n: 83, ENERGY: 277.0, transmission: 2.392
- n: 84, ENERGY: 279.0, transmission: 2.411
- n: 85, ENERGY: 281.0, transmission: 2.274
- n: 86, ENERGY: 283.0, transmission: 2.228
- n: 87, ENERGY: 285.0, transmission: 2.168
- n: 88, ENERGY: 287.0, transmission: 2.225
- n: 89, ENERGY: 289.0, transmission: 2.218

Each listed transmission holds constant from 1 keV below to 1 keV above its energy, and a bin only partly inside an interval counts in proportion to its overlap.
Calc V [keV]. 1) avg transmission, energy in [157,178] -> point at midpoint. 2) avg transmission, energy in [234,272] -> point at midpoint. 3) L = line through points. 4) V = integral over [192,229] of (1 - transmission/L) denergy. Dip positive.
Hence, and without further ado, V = 2.88 keV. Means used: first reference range 2.36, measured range 2.17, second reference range 2.35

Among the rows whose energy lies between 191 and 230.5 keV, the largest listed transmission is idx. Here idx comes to 2.374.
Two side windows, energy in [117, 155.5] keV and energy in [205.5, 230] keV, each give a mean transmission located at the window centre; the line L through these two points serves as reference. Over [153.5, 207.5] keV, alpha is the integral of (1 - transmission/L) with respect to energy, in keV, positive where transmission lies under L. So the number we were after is -3.4 keV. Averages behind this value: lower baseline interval 2.14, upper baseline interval 2.16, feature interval 2.28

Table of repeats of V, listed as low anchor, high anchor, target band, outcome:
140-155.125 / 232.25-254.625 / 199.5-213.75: 0.83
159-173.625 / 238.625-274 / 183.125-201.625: 1.48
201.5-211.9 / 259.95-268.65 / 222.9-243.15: 0.27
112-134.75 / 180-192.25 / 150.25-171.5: -3.32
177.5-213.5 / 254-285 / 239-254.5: -0.82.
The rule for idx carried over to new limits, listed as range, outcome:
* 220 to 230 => 2.246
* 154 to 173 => 2.647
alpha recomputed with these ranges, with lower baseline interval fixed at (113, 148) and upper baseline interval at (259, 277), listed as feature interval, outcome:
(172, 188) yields -0.3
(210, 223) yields 0.4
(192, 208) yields -0.3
